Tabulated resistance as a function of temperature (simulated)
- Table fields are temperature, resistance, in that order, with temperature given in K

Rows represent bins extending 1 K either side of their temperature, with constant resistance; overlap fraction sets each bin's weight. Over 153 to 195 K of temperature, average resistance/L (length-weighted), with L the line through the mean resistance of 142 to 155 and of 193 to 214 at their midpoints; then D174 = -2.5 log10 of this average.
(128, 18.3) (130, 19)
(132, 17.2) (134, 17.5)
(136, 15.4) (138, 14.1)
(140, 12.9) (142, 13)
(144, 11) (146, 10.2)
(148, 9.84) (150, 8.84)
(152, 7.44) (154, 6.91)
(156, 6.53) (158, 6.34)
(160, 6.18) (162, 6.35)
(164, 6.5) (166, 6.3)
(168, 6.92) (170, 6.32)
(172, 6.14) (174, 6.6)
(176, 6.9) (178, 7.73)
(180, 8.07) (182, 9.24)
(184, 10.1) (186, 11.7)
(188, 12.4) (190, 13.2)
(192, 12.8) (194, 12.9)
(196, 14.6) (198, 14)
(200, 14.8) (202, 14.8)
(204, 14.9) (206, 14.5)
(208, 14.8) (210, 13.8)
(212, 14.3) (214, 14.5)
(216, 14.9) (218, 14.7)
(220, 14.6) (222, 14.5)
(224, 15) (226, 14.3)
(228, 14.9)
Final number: 0.37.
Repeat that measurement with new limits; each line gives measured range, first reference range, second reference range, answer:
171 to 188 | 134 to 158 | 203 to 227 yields 0.42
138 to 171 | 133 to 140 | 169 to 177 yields 0.30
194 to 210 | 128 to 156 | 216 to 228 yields -0.03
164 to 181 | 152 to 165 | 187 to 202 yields 0.33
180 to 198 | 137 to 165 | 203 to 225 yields 0.04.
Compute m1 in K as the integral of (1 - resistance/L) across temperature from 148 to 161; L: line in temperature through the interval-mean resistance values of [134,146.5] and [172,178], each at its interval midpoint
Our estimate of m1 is 4.2 K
